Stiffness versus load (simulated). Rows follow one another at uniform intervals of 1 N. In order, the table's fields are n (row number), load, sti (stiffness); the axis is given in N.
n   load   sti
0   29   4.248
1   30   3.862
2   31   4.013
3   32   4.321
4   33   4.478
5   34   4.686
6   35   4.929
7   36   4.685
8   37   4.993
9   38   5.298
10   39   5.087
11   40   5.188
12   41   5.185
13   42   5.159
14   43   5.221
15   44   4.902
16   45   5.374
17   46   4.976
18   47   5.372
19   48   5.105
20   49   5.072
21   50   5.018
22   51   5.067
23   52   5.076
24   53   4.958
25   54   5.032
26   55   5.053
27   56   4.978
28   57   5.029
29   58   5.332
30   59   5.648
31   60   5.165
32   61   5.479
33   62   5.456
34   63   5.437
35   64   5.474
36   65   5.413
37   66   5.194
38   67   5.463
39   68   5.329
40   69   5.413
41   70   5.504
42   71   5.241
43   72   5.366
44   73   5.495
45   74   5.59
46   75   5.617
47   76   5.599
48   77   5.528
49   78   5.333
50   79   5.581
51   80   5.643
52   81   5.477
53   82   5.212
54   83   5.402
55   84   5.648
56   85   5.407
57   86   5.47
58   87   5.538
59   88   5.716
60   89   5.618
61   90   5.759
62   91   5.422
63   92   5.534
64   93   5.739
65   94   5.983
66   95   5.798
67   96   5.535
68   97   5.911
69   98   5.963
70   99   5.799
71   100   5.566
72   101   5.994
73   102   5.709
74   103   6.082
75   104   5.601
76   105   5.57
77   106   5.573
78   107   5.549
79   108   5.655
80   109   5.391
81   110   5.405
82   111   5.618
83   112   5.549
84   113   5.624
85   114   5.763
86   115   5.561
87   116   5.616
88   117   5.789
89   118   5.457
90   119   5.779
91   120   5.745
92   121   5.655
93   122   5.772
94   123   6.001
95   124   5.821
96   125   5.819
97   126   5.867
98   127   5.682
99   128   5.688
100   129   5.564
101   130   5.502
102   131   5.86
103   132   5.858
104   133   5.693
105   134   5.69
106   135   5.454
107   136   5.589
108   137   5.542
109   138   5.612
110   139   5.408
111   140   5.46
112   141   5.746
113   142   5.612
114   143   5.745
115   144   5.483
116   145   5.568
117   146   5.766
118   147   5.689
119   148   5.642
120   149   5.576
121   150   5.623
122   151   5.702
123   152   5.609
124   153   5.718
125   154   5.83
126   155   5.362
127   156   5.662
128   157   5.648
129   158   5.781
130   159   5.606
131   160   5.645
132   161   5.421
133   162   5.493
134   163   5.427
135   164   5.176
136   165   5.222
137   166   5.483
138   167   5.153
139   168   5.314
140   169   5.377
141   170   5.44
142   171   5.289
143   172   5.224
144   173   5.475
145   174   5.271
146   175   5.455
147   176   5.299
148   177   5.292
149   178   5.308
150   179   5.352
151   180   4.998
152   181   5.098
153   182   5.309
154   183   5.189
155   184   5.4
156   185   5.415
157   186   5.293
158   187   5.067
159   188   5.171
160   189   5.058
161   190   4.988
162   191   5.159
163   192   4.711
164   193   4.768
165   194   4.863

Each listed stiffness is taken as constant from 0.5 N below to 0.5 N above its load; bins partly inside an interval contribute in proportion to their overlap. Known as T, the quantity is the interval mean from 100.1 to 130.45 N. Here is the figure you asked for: 5.68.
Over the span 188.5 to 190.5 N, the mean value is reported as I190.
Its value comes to 5.02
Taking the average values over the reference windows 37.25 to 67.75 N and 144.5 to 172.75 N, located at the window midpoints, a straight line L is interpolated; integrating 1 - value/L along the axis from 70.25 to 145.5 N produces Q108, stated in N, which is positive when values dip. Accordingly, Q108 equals -3.7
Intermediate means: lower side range 5.21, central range 5.63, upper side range 5.52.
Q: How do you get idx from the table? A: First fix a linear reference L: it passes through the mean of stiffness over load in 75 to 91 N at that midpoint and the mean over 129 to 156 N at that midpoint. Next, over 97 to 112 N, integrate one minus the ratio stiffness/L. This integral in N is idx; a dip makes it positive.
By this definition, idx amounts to -0.3 N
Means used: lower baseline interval 5.53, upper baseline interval 5.63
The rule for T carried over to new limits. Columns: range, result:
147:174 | 5.5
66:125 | 5.61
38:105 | 5.42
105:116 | 5.57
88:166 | 5.65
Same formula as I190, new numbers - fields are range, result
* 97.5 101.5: 5.83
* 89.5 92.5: 5.57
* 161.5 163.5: 5.46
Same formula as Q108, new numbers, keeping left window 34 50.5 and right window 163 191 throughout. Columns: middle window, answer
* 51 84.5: -1.60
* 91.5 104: -1.54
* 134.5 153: -1.36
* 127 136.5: -0.83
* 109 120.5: -0.97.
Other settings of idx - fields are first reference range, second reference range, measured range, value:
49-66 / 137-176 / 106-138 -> -1.5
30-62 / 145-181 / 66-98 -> -2.4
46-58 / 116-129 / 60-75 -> -0.6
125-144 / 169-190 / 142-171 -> -0.4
